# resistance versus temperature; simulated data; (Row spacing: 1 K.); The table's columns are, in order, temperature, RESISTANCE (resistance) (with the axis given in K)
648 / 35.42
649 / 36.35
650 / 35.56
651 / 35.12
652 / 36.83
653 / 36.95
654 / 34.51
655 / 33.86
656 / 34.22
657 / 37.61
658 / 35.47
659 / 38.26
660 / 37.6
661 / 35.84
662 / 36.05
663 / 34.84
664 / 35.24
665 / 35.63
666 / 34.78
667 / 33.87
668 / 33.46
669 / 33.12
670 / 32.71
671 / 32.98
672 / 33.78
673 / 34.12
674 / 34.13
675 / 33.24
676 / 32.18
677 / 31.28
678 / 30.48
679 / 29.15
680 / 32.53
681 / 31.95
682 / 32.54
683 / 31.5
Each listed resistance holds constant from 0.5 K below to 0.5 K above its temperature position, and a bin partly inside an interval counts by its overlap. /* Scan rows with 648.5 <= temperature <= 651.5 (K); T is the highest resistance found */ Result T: 36.35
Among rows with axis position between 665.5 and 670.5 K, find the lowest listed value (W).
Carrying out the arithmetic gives 32.71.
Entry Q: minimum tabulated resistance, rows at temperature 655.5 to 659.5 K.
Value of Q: 34.22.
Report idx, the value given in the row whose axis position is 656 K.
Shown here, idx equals 34.22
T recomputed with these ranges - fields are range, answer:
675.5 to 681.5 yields 32.53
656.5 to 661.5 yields 38.26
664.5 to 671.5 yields 35.63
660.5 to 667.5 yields 36.05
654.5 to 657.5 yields 37.61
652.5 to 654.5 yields 36.95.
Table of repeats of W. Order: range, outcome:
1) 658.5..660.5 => 37.6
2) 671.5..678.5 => 30.48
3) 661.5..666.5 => 34.78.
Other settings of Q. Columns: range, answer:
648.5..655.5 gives 33.86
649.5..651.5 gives 35.12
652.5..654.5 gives 34.51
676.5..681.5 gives 29.15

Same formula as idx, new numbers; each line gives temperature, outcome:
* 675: 33.24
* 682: 32.54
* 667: 33.87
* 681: 31.95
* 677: 31.28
